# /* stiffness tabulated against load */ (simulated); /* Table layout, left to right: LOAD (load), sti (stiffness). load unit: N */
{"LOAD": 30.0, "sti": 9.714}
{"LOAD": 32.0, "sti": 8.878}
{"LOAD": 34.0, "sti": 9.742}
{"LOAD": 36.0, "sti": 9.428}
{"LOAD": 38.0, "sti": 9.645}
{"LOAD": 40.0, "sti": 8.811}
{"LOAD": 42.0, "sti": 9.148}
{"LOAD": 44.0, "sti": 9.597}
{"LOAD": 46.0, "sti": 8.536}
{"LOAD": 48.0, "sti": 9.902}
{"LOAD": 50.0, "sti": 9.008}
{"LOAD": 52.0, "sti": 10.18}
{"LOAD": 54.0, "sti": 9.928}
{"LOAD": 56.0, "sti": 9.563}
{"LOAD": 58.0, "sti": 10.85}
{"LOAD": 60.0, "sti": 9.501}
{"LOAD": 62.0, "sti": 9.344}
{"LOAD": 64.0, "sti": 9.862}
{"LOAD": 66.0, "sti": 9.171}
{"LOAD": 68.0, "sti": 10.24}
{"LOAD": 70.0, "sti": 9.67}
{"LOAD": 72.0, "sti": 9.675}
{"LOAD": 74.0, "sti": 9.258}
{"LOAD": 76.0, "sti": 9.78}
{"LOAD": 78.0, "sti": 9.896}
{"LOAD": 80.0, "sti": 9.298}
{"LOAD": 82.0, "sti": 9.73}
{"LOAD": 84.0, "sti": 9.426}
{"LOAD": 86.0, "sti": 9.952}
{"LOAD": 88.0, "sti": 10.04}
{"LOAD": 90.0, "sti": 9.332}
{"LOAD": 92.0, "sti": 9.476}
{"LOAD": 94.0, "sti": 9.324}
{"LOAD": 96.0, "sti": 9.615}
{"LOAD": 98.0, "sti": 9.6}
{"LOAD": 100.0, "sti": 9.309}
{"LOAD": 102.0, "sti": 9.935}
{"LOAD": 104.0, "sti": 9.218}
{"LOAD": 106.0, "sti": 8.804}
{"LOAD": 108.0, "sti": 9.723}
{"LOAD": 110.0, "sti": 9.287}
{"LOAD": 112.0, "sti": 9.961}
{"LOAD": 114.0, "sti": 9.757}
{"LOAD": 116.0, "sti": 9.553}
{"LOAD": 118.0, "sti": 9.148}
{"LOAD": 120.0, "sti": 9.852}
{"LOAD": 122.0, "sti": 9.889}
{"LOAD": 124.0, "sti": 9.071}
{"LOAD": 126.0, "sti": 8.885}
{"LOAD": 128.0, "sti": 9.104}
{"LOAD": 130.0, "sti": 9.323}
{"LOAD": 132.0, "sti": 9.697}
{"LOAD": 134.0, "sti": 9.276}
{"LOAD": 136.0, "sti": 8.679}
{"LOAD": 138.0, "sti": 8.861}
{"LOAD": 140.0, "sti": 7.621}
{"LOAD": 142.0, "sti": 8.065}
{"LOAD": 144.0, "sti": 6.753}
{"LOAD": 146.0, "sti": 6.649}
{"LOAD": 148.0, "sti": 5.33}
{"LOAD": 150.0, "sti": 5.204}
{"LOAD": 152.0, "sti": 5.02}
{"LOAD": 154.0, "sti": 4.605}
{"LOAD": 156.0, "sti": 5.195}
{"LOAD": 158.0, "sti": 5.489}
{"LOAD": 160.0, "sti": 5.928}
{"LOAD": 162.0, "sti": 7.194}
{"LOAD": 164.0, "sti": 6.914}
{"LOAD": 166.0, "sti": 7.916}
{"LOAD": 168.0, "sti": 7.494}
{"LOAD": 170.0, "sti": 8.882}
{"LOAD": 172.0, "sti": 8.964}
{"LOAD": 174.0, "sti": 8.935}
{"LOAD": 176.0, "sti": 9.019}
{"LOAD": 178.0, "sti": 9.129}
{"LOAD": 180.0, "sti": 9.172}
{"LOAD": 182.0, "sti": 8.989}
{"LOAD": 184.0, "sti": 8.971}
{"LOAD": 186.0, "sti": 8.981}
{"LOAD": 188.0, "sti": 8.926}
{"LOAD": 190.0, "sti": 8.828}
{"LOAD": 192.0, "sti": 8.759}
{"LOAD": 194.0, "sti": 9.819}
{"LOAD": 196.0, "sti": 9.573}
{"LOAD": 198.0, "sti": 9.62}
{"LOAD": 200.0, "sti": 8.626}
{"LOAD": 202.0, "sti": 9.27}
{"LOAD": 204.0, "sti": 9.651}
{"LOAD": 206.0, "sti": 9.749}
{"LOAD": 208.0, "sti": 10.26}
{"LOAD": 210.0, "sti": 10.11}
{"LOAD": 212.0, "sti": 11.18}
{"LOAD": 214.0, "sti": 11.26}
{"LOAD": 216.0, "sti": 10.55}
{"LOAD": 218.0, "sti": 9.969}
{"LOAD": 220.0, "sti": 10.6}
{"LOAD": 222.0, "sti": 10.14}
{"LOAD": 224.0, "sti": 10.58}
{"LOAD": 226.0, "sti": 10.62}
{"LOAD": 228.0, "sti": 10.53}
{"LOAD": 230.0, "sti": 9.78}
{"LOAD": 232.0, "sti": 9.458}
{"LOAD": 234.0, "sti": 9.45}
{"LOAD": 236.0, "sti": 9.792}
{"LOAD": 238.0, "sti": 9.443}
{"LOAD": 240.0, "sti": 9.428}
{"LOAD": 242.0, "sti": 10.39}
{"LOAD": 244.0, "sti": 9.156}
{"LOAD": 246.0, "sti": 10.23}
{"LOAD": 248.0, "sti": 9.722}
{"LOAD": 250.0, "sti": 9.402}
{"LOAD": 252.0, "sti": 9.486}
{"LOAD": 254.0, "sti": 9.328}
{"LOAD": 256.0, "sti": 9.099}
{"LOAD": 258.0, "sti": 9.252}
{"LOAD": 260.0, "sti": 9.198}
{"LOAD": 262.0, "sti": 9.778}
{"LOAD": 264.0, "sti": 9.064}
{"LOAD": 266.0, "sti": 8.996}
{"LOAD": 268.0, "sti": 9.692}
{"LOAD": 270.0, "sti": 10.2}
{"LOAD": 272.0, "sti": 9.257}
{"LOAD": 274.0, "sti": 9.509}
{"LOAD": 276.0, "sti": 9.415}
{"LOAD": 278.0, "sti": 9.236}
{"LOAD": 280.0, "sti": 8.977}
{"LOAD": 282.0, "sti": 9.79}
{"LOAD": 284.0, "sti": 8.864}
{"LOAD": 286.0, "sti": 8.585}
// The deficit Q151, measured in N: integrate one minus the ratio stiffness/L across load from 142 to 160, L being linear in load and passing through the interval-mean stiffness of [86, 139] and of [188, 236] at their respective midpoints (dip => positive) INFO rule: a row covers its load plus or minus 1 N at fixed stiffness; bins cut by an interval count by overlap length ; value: 7.3 N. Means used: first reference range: 9.42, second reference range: 9.91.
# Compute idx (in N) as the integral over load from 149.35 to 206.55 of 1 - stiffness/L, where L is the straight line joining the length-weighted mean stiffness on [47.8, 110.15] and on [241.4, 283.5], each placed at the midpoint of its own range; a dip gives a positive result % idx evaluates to 8.6 N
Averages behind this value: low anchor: 9.62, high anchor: 9.47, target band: 8.1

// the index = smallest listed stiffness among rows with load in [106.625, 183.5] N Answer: 4.605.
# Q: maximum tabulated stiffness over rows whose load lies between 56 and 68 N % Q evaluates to 10.85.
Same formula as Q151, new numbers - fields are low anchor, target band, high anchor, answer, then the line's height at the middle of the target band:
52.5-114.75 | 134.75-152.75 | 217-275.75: 5.02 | 9.66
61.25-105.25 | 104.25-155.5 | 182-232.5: 7.24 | 9.68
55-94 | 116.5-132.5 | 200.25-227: 0.84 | 9.89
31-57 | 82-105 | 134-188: -2.57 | 8.61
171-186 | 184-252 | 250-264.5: -4.59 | 9.18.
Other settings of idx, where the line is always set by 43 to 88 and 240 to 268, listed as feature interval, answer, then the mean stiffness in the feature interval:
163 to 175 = 1.7 N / 8.18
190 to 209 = 0.2 N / 9.45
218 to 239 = -1.2 N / 10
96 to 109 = 0.2 N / 9.45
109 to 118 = 0.0 N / 9.58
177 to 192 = 0.9 N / 8.98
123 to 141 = 1.2 N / 8.95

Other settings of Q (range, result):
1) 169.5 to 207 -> 9.819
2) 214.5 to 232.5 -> 10.62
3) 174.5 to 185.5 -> 9.172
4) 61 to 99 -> 10.24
